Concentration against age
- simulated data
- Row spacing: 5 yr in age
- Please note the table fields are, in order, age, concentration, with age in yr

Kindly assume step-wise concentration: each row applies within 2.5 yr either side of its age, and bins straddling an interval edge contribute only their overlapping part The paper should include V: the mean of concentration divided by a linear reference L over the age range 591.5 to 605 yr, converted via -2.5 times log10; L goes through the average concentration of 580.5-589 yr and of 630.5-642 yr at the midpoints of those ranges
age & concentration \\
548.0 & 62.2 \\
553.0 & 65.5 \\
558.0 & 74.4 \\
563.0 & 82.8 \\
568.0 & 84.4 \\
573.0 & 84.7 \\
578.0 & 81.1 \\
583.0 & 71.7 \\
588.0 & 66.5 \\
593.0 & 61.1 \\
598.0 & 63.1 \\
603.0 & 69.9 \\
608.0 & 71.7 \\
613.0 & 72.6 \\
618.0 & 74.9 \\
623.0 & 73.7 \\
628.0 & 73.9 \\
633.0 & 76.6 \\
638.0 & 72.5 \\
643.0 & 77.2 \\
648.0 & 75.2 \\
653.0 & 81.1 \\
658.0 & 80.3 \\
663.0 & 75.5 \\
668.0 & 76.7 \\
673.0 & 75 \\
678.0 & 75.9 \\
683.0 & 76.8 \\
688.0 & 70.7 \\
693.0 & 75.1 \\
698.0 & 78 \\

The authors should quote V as 0.099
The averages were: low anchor 69.6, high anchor 74.9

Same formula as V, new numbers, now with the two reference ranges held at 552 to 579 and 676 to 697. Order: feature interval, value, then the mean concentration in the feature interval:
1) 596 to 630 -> 0.09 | 71.5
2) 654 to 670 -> -0.03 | 77.9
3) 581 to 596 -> 0.19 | 66.1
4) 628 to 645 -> 0.02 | 75.2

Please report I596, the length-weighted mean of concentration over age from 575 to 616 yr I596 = 70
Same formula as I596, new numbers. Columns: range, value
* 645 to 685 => 77.1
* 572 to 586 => 78.1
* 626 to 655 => 76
